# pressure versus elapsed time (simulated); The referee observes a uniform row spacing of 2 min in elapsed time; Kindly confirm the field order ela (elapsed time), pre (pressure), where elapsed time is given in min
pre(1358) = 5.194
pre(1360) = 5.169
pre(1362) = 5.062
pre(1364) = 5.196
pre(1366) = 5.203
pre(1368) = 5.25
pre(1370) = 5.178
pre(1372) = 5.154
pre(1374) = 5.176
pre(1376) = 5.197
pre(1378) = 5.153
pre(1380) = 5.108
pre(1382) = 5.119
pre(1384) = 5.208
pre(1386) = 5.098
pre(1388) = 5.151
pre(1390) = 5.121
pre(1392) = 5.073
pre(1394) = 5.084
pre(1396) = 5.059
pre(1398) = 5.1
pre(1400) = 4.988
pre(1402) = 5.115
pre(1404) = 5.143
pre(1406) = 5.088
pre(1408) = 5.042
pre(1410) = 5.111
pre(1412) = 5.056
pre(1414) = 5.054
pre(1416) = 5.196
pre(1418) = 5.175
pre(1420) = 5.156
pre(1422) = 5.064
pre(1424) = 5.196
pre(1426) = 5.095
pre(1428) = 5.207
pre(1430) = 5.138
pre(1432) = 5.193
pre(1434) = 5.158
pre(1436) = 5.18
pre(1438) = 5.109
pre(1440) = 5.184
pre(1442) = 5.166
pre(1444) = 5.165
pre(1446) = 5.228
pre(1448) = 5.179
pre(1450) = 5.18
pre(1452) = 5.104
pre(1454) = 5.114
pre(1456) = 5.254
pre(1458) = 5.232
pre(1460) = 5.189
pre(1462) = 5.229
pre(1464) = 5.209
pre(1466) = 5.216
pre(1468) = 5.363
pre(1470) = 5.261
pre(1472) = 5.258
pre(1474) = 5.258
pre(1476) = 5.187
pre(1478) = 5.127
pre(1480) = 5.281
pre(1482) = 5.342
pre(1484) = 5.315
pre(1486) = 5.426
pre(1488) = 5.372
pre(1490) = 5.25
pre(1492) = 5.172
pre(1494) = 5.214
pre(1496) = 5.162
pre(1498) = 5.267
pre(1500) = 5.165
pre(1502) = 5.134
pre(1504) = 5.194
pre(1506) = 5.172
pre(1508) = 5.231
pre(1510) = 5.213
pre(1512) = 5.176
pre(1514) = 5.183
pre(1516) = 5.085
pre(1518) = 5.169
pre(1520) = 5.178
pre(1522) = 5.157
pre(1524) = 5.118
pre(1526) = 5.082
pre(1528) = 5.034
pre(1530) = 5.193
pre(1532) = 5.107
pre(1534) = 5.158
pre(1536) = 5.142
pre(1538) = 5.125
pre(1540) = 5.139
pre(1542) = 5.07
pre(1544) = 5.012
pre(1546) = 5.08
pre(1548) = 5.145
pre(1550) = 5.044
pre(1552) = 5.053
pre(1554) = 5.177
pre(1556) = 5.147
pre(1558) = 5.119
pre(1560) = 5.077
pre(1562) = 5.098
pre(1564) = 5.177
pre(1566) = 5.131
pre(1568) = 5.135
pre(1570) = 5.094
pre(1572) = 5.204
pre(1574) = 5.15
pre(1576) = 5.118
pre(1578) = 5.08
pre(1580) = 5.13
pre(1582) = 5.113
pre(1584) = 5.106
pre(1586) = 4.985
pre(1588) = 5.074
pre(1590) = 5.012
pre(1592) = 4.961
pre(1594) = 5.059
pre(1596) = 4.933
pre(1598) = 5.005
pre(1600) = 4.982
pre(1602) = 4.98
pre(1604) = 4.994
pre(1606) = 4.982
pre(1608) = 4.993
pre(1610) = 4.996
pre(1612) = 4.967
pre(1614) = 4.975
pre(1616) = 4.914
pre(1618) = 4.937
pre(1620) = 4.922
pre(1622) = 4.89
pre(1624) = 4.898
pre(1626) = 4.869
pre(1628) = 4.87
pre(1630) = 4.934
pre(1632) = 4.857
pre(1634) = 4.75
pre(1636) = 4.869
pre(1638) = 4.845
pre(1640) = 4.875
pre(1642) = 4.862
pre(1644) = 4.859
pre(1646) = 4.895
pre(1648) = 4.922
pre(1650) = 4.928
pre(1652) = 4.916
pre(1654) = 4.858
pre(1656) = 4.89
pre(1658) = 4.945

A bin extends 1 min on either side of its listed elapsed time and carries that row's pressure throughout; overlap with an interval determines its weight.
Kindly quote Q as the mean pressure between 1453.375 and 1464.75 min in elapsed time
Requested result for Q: 5.21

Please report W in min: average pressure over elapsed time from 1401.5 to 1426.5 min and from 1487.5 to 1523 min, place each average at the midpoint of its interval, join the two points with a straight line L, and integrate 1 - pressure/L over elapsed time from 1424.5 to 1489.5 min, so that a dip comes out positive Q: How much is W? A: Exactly -0.8 min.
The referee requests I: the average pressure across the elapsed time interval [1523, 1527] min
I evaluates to 5.1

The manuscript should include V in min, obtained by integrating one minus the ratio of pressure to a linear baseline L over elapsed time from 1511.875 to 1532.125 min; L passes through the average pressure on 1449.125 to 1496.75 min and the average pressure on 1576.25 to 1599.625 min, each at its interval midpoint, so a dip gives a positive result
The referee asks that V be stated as 0.08 min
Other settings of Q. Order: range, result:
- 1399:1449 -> 5.14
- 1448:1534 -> 5.2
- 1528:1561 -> 5.11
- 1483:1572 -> 5.16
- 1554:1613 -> 5.06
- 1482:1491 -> 5.34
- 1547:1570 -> 5.12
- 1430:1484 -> 5.21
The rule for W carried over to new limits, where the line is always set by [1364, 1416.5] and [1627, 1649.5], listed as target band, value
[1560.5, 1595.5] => -1.15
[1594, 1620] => -0.38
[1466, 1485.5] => -0.89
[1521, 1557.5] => -1.02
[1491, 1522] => -1.09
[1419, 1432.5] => -0.16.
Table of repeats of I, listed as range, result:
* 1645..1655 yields 4.9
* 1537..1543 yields 5.11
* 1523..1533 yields 5.11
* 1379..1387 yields 5.13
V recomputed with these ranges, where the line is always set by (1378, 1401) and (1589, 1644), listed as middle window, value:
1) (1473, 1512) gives -1.6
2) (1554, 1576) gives -0.7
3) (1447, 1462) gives -0.4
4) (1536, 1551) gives -0.3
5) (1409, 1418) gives 0.0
